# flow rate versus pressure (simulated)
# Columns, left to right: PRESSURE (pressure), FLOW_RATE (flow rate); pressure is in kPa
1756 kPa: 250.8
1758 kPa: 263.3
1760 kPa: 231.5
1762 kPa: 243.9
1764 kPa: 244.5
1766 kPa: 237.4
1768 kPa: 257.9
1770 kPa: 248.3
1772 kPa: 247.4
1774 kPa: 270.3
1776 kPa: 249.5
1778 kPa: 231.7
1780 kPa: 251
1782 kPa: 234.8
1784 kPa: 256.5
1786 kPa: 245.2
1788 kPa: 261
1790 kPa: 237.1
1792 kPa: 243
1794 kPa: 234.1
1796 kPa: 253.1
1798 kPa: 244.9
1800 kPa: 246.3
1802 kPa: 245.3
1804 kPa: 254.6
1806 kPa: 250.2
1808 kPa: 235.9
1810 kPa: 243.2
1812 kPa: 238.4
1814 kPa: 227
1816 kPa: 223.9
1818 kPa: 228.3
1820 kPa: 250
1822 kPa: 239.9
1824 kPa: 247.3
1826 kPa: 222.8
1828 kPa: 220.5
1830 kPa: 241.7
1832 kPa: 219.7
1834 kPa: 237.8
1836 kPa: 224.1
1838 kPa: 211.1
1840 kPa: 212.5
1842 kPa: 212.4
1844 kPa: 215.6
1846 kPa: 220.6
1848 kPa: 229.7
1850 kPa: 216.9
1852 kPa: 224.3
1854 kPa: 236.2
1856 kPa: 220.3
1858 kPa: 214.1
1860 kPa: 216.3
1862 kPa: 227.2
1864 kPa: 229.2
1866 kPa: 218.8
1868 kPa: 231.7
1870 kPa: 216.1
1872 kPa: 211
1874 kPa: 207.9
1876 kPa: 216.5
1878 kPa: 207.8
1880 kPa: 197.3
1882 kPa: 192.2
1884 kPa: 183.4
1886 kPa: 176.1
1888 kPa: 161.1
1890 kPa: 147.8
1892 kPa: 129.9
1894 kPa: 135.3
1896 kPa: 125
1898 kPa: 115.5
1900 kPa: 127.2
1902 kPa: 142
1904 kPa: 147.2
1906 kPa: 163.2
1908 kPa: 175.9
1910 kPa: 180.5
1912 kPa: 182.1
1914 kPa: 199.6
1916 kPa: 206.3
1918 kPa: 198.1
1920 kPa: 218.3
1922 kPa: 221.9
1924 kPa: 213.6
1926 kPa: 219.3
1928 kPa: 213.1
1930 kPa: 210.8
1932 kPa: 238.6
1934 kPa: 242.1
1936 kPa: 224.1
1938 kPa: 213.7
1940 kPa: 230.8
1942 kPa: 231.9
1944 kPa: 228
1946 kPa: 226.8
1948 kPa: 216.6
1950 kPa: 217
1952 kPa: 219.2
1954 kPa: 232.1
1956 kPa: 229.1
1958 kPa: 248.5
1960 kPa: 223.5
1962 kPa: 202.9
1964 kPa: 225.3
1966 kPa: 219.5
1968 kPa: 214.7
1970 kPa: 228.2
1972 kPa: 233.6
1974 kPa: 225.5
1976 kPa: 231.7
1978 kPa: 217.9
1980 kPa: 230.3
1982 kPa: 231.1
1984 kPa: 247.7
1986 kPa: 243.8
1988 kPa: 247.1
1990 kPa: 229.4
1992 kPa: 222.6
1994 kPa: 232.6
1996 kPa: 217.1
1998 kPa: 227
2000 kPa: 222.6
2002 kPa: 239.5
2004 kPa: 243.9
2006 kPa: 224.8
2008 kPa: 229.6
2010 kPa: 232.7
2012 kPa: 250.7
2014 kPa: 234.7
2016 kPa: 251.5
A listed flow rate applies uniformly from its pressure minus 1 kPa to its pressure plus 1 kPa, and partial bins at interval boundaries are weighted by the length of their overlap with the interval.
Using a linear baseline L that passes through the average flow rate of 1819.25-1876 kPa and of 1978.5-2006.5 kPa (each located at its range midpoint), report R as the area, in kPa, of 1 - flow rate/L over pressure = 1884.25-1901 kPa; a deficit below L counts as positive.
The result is 6.3 kPa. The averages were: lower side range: 224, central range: 142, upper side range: 233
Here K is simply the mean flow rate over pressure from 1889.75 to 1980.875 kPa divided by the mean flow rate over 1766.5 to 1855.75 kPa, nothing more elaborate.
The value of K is 0.9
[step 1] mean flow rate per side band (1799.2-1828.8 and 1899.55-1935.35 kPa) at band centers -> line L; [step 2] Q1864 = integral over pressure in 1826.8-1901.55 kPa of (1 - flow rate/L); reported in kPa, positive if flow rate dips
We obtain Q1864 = 6.2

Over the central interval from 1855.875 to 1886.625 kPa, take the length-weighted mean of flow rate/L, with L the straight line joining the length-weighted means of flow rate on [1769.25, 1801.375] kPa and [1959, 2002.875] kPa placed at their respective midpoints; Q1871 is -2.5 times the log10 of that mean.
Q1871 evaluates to 0.14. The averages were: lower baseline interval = 247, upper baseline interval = 228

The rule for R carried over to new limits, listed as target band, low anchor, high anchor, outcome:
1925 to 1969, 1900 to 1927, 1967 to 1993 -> -3.1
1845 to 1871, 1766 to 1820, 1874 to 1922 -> -3.0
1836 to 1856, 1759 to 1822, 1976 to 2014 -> 1.7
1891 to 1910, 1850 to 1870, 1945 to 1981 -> 6.9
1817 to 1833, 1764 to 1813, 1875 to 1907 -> -1.3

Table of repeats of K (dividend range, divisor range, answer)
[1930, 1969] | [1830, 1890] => 1.06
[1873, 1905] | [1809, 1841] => 0.71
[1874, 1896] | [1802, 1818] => 0.73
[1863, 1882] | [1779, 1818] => 0.88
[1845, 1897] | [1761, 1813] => 0.81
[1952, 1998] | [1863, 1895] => 1.19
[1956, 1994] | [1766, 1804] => 0.93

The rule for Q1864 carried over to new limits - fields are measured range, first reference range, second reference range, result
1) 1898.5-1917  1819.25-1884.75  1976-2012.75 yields 4.7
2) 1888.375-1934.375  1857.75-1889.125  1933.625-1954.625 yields 8.0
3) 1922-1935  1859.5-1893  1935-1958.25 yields -0.2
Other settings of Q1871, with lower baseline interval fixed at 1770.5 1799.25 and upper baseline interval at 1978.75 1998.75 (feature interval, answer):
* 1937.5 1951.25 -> 0.06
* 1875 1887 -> 0.22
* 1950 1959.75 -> 0.02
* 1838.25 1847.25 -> 0.13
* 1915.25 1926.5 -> 0.12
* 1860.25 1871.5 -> 0.08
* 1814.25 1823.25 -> 0.04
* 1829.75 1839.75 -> 0.09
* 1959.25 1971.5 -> 0.07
